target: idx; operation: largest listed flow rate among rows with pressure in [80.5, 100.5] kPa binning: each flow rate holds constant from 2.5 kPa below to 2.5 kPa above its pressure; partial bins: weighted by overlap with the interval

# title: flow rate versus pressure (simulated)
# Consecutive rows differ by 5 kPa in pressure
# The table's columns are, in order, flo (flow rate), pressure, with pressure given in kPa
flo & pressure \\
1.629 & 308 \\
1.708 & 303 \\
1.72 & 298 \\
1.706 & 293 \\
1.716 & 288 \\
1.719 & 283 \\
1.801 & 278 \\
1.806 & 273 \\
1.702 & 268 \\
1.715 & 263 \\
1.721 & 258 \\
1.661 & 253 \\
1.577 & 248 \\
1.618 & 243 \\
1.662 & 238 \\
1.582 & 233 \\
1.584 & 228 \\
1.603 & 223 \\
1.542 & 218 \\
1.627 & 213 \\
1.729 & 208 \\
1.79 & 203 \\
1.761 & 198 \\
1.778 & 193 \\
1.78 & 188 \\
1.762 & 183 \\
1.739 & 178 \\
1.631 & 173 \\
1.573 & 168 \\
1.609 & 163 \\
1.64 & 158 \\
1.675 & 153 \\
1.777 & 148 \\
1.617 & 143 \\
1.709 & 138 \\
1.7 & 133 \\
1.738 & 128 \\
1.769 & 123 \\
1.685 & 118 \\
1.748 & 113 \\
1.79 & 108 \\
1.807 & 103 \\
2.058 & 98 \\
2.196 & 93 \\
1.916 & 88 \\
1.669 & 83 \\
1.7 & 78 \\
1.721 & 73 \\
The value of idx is 2.196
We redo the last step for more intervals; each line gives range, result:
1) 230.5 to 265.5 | 1.721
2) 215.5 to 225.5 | 1.603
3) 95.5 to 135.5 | 2.058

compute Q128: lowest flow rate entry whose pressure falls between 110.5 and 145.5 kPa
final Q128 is 1.617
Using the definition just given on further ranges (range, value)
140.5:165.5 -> 1.609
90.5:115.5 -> 1.748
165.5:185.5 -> 1.573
